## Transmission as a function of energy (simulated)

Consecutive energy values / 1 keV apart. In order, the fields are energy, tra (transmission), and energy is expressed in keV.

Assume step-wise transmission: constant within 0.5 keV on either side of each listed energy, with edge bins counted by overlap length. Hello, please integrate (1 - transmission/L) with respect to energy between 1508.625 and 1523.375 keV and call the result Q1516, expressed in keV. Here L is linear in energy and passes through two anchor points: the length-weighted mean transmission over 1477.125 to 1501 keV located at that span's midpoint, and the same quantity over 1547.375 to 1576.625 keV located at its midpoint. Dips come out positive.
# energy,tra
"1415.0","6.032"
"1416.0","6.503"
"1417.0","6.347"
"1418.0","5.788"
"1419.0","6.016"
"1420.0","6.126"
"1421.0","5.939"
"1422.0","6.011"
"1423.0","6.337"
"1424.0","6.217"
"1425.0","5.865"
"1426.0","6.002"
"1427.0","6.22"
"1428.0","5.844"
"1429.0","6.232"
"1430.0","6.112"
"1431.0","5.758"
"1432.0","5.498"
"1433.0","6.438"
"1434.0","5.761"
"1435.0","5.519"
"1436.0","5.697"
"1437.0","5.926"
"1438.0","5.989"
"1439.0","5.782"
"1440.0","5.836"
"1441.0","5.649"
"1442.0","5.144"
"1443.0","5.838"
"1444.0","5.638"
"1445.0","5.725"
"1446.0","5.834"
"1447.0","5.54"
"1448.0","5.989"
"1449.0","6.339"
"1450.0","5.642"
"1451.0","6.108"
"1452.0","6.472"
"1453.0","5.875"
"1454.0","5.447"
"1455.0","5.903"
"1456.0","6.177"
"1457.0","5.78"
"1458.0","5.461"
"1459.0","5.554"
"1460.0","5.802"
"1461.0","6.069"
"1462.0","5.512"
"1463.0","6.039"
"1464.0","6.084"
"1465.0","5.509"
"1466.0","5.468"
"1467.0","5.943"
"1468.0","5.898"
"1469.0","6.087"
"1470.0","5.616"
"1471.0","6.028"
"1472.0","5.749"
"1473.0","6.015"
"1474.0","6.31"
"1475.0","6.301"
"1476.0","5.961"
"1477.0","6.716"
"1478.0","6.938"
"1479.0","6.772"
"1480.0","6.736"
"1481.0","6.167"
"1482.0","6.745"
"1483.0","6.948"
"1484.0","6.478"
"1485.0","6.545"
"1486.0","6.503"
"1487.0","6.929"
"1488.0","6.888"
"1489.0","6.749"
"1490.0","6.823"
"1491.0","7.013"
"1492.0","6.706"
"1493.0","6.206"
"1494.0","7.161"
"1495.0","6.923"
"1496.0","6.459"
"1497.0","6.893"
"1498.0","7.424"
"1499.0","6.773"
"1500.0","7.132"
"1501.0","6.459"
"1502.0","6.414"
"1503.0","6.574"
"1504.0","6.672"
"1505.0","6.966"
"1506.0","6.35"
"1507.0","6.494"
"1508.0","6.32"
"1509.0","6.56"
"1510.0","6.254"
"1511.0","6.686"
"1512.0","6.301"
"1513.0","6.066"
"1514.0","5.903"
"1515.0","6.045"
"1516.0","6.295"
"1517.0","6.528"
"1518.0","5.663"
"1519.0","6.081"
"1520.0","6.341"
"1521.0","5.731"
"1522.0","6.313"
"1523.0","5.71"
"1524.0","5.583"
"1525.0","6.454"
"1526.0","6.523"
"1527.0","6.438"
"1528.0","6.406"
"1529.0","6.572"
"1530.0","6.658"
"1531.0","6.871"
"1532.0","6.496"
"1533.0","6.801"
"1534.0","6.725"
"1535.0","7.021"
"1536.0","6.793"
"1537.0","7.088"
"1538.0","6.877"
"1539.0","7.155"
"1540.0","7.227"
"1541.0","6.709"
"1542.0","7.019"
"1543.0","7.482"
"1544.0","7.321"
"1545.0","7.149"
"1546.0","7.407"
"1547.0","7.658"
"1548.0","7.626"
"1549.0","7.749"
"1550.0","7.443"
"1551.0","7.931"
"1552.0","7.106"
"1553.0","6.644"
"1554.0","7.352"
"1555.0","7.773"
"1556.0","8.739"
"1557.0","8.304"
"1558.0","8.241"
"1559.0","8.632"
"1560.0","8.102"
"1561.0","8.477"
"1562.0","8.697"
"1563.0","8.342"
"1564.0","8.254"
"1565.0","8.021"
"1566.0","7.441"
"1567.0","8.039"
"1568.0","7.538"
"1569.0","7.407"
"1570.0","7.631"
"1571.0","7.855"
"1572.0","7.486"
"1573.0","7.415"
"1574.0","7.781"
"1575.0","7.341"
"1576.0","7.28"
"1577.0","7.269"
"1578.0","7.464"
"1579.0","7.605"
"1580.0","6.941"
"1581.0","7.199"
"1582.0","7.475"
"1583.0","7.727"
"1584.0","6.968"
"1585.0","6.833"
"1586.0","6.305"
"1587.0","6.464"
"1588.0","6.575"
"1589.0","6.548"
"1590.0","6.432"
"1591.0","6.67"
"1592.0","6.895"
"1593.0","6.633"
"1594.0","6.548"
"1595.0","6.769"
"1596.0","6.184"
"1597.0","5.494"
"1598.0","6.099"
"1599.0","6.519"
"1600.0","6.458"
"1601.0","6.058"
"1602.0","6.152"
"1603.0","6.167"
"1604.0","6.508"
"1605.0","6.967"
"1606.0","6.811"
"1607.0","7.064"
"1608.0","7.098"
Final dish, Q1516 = 2.04 keV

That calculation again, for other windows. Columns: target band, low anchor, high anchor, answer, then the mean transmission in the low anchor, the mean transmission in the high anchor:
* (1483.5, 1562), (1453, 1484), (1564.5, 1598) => -3.7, 6.06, 7.08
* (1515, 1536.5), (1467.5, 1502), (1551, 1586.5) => 2.2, 6.56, 7.65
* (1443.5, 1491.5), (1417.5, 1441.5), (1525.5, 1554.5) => 1.4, 5.94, 7.04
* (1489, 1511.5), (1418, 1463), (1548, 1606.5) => -0.8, 5.88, 7.24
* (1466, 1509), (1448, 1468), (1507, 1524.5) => -3.7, 5.86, 6.15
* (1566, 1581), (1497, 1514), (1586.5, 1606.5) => -2.3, 6.58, 6.45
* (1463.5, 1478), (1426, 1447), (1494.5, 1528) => 0.2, 5.82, 6.4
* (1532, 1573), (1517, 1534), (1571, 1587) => -4.6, 6.31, 7.27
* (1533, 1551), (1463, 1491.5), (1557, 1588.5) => -0.1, 6.35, 7.59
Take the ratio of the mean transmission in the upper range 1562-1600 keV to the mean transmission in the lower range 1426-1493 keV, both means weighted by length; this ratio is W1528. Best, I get 1.2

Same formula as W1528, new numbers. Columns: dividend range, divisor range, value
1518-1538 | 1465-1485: 1.03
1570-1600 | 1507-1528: 1.12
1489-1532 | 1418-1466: 1.10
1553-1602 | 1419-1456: 1.23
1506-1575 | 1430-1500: 1.15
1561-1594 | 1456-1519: 1.15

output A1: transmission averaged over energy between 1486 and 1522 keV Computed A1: 6.53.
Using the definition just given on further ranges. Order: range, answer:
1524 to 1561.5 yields 7.25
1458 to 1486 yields 6.14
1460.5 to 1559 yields 6.66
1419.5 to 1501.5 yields 6.15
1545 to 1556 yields 7.51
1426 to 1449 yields 5.83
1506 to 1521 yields 6.24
